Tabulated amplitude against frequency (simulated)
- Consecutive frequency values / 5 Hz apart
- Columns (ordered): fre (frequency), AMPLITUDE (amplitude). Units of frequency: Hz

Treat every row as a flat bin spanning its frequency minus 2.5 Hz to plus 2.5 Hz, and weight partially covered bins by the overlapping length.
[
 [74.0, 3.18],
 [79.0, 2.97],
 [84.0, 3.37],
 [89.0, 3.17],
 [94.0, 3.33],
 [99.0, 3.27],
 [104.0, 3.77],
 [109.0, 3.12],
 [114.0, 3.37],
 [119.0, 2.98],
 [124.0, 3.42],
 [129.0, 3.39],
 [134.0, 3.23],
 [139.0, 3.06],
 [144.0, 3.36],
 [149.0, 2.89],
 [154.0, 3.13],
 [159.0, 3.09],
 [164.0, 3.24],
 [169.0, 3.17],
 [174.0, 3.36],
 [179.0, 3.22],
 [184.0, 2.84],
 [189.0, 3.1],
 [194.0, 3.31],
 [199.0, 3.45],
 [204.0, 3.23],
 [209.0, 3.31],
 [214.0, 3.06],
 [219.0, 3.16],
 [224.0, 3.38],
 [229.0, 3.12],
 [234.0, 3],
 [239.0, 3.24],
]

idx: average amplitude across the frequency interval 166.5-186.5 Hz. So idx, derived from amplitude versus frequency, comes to 3.15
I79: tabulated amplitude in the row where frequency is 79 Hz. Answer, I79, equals 2.97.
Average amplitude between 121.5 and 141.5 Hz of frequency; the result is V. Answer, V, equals 3.27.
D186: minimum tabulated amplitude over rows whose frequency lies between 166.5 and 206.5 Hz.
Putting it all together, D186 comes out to 2.84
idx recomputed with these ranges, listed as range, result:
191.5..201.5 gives 3.38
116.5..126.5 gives 3.2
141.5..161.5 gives 3.12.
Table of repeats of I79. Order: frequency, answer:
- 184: 2.84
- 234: 3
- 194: 3.31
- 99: 3.27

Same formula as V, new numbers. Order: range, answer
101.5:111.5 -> 3.45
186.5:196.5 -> 3.2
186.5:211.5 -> 3.28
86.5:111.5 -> 3.33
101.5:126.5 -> 3.33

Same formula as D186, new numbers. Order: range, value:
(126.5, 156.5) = 2.89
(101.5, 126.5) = 2.98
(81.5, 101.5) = 3.17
